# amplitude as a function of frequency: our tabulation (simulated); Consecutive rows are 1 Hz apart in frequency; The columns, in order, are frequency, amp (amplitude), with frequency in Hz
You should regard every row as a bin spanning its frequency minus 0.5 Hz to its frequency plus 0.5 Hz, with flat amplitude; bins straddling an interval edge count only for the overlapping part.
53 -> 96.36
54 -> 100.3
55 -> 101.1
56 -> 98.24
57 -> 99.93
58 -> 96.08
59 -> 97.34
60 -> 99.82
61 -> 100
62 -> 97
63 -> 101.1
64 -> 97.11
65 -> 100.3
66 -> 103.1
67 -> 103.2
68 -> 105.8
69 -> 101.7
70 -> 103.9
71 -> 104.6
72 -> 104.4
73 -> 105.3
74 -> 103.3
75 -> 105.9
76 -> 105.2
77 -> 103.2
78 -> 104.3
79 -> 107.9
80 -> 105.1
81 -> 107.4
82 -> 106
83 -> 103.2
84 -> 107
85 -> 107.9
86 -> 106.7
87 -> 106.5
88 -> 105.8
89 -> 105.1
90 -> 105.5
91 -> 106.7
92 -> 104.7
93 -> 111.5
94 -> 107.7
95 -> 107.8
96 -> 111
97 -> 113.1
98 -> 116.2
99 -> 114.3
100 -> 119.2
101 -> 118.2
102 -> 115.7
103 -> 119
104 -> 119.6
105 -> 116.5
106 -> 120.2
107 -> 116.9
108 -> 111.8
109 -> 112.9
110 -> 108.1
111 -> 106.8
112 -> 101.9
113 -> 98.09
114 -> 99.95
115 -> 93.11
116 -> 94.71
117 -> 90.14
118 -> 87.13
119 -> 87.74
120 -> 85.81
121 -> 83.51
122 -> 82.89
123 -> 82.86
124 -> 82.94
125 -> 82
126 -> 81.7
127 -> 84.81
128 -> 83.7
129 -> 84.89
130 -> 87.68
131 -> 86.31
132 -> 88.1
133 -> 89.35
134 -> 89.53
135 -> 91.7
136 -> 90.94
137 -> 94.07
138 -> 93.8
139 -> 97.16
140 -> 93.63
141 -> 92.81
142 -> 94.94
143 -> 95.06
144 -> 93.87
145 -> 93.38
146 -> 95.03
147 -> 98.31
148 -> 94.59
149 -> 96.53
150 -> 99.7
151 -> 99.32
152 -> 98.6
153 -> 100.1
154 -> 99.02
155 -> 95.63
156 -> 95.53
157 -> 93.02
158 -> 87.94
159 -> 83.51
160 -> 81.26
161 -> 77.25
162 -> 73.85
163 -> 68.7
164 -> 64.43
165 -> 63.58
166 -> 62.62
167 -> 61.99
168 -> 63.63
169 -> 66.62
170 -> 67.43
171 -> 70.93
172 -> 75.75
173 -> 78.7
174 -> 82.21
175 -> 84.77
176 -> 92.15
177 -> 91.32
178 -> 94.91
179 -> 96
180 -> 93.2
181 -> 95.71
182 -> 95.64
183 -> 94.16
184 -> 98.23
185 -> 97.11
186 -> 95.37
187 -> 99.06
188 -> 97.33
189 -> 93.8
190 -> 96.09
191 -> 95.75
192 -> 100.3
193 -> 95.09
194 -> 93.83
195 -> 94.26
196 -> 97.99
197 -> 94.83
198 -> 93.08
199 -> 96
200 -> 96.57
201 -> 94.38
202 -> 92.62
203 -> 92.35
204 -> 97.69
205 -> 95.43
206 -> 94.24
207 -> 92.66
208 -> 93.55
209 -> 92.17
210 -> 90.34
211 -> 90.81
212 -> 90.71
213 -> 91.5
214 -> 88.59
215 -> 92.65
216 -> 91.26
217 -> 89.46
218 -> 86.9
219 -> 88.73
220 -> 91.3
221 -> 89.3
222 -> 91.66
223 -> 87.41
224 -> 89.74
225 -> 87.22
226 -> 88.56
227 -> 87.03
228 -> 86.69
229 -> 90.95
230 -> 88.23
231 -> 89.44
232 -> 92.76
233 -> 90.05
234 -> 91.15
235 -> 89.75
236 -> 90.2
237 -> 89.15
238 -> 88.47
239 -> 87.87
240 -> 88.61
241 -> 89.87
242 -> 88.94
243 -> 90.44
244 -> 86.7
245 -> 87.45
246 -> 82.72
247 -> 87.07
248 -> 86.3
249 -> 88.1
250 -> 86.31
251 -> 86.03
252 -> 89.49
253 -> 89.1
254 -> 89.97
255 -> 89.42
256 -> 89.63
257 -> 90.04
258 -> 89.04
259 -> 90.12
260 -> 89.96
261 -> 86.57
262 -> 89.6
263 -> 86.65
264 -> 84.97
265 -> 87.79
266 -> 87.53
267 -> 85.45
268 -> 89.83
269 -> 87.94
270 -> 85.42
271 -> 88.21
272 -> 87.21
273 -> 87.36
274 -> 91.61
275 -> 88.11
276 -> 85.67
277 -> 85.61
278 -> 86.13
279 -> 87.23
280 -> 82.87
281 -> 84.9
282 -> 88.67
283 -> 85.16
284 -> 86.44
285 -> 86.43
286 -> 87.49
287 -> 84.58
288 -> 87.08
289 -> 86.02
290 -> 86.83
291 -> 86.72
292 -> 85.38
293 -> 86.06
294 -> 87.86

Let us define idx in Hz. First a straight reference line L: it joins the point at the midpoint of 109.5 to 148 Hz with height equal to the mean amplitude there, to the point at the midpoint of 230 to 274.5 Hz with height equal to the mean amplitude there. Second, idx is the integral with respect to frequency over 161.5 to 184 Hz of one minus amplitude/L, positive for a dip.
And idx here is 2.7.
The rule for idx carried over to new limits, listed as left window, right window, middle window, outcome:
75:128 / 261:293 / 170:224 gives 1.4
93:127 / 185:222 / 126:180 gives 6.6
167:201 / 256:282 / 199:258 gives -0.9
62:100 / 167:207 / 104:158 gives 2.1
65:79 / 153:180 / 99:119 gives -2.7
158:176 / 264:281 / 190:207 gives -3.9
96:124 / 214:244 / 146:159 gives 0.4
